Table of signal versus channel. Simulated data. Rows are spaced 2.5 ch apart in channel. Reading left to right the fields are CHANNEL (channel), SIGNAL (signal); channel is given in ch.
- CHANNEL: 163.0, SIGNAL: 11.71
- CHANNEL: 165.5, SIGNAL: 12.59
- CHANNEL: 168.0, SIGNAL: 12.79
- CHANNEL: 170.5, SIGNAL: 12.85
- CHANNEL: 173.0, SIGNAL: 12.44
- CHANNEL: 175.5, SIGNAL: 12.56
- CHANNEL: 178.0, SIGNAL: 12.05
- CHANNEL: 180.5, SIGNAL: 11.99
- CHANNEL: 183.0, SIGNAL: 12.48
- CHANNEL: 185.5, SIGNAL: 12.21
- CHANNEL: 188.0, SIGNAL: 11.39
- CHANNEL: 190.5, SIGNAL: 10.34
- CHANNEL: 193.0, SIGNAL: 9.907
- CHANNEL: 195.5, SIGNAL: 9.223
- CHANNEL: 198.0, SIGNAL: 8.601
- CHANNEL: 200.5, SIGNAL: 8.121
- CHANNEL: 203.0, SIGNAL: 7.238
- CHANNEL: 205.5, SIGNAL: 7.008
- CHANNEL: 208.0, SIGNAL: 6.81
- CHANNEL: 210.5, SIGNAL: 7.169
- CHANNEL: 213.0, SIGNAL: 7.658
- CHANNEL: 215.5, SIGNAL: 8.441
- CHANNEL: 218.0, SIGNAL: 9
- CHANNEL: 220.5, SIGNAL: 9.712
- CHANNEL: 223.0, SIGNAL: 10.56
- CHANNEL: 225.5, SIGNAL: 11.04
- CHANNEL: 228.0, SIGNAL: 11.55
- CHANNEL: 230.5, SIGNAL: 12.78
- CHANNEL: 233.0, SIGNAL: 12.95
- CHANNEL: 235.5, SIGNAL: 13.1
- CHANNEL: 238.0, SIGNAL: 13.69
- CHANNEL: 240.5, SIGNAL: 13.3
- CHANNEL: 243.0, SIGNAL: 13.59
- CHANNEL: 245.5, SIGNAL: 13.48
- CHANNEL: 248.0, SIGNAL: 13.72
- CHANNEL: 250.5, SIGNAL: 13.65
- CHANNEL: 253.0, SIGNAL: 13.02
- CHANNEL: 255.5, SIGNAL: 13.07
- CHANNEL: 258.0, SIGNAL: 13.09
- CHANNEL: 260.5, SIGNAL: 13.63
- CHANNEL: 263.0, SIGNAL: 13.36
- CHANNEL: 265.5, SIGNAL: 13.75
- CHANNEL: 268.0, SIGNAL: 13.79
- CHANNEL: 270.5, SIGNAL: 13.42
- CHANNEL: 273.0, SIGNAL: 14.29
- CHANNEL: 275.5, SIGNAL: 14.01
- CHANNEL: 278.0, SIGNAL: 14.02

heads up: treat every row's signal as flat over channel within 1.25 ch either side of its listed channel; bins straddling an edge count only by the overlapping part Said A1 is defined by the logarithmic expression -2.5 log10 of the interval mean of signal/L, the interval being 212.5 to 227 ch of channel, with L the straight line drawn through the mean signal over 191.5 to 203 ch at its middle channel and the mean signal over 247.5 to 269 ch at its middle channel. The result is 0.11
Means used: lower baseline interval 8.81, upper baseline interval 13.4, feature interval 9.53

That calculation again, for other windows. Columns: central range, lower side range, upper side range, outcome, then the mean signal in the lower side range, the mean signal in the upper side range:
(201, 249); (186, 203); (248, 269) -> 0.09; 9.54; 13.4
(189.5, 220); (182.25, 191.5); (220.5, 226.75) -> 0.32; 11.6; 10.6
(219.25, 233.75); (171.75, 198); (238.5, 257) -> 0.12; 11.3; 13.4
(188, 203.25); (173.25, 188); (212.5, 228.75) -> 0.22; 12.2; 9.75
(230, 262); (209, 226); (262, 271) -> -0.15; 8.96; 13.6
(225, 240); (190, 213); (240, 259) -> -0.10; 8.17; 13.4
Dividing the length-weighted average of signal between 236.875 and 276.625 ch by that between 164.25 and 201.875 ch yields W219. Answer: 1.20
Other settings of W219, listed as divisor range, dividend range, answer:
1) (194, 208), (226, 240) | 1.60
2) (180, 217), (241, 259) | 1.46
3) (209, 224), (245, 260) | 1.54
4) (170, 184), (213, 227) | 0.78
